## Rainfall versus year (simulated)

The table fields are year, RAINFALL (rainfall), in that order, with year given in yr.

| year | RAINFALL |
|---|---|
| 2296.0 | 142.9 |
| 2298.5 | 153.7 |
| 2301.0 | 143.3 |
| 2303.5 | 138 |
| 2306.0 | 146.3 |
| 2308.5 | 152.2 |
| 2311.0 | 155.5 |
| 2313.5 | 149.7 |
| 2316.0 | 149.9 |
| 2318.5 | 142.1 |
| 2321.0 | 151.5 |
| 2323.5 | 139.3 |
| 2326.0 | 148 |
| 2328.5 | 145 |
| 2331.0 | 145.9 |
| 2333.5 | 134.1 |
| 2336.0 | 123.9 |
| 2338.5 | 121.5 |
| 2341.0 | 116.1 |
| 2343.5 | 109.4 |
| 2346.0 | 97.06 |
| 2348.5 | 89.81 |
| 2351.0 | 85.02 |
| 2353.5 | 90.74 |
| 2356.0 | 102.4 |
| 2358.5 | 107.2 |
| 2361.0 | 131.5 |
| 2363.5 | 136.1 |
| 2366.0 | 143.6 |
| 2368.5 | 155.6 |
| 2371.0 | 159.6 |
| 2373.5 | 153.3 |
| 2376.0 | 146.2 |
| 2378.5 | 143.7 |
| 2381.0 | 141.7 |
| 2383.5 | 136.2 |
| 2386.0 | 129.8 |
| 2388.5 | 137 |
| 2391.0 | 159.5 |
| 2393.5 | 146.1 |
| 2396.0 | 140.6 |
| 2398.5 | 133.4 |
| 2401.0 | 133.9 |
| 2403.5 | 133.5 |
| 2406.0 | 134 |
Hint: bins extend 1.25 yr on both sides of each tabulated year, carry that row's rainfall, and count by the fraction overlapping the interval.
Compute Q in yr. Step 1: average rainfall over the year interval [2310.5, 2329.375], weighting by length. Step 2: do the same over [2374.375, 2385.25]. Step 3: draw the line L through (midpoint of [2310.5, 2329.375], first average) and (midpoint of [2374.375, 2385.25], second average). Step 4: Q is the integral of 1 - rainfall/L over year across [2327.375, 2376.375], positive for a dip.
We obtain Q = 6.8 yr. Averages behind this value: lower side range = 147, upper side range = 142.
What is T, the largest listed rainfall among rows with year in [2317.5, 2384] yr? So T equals 159.6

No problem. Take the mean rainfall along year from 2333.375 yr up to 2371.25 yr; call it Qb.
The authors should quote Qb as 117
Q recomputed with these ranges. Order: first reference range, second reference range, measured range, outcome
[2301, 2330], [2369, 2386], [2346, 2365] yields 5.23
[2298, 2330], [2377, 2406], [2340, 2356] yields 5.08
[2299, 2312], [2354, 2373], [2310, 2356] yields 4.66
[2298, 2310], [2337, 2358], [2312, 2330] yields -2.47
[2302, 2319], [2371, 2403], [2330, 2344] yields 1.95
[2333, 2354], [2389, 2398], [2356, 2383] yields -2.56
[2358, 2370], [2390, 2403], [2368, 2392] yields -1.11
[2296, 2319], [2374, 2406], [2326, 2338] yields 0.67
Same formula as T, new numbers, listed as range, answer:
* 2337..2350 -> 121.5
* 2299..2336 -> 155.5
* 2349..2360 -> 107.2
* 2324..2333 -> 148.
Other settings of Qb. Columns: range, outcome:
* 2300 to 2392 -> 134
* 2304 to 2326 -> 148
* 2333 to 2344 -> 121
